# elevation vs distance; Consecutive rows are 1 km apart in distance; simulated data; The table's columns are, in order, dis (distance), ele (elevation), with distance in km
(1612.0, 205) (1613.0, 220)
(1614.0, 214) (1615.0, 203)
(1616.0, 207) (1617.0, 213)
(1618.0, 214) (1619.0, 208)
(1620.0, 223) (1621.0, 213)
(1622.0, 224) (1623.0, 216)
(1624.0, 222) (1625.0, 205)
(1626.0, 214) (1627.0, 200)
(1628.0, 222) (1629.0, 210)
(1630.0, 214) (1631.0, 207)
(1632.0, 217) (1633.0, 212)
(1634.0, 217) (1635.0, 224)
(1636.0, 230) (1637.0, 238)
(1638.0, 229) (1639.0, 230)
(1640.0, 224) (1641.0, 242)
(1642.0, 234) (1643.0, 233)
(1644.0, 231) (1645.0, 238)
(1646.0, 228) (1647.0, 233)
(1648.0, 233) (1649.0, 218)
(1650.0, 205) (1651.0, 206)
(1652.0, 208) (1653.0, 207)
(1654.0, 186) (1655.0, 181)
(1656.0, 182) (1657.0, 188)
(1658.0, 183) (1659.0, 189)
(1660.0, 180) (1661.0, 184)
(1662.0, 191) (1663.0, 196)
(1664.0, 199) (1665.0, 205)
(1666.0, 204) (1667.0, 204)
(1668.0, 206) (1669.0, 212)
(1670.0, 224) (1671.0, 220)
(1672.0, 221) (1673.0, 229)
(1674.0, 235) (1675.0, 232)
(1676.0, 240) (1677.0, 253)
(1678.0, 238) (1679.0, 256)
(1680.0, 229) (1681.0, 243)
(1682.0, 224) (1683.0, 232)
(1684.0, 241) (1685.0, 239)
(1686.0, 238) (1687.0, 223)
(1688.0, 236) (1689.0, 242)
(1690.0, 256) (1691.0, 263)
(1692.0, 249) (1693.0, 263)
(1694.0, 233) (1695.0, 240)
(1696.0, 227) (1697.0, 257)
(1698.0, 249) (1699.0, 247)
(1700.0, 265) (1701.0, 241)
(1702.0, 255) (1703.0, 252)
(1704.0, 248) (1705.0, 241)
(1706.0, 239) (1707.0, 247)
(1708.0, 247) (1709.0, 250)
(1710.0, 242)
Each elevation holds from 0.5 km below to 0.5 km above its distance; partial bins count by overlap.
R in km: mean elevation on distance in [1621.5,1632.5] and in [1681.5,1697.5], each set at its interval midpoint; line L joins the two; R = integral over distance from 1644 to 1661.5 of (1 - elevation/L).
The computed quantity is 1.65 km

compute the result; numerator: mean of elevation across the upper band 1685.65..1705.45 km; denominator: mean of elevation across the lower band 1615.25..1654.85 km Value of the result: 1.13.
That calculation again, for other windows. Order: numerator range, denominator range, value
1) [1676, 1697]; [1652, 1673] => 1.21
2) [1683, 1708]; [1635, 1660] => 1.14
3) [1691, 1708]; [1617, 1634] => 1.16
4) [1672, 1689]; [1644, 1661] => 1.16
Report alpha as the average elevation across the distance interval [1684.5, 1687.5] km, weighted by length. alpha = 233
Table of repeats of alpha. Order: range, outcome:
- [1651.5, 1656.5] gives 193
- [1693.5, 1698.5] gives 241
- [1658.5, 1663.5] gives 188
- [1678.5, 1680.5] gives 242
